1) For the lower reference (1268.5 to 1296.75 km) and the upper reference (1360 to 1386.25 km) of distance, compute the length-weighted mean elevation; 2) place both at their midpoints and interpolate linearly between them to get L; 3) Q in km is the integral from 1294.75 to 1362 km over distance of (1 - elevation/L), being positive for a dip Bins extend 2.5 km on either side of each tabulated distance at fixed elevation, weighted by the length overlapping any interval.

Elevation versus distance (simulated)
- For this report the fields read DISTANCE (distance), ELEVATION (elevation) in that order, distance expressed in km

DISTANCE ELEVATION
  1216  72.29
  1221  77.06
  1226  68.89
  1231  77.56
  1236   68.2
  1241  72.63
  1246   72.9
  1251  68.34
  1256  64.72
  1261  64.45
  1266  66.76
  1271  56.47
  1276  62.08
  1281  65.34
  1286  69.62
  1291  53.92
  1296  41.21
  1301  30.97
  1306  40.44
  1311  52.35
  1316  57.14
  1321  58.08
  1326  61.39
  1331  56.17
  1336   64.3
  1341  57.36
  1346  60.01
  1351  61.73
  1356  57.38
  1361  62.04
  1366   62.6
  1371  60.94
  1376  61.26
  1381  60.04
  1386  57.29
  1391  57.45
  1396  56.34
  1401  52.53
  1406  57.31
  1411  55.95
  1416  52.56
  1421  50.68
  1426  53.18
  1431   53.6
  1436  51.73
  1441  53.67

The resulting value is 6.4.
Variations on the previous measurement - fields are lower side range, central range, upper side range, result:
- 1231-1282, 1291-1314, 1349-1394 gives 7.6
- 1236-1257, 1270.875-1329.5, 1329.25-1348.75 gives 9.1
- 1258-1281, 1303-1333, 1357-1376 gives 4.0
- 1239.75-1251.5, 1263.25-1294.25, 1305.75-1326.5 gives 0.9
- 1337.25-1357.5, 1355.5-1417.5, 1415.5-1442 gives -2.1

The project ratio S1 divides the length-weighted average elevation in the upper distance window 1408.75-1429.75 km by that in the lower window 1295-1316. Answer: 1.23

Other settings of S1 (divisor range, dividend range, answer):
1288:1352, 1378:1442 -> 1.03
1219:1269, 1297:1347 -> 0.76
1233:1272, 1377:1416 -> 0.84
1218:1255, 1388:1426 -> 0.76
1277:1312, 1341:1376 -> 1.19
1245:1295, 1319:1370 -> 0.95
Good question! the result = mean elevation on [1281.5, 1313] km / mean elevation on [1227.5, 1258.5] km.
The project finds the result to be 0.70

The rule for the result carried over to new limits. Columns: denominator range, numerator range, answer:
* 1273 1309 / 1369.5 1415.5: 1.10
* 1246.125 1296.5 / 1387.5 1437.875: 0.87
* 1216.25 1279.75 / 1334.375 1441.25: 0.84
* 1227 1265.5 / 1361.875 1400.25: 0.85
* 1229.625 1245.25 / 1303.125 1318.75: 0.69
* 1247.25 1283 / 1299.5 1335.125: 0.81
